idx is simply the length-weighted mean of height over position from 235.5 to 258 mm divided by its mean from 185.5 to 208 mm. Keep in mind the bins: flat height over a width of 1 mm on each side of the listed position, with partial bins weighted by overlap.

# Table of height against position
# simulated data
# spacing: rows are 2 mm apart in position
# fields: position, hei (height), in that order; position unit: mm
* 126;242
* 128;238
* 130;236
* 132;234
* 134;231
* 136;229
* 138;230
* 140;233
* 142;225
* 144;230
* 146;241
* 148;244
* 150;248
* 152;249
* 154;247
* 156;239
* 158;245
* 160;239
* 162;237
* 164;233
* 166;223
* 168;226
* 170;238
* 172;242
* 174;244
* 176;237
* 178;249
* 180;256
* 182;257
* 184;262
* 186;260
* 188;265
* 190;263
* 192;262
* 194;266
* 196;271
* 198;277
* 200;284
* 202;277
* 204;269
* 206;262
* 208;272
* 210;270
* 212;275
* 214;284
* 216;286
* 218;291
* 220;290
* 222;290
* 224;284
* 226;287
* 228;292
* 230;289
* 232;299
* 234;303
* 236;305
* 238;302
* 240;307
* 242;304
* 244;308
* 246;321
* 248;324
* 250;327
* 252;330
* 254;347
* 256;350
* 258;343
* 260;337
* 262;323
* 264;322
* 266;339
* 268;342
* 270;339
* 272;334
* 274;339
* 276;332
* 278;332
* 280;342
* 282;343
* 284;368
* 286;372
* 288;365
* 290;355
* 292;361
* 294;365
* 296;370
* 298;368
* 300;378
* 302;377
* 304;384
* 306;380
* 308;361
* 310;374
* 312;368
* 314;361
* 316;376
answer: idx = 1.2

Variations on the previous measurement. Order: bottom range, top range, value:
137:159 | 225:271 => 1.33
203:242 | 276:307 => 1.26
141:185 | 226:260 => 1.31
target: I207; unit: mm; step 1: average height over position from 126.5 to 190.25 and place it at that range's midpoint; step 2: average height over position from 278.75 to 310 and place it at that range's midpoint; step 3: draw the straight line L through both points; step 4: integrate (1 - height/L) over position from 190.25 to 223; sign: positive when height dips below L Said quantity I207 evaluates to 1.1 mm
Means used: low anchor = 241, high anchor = 366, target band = 276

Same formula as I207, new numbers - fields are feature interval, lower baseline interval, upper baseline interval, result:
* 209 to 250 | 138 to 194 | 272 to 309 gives 1.0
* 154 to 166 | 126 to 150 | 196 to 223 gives 0.5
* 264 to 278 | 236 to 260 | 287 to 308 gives 0.4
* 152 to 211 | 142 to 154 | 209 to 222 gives 1.8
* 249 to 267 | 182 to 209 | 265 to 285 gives -0.6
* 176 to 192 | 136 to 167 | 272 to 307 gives 0.5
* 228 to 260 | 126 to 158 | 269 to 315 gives 0.4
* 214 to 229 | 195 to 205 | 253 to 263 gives 0.6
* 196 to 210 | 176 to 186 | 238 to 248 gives 0.1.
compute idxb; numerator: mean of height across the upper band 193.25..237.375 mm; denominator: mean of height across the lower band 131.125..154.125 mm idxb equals 1.2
